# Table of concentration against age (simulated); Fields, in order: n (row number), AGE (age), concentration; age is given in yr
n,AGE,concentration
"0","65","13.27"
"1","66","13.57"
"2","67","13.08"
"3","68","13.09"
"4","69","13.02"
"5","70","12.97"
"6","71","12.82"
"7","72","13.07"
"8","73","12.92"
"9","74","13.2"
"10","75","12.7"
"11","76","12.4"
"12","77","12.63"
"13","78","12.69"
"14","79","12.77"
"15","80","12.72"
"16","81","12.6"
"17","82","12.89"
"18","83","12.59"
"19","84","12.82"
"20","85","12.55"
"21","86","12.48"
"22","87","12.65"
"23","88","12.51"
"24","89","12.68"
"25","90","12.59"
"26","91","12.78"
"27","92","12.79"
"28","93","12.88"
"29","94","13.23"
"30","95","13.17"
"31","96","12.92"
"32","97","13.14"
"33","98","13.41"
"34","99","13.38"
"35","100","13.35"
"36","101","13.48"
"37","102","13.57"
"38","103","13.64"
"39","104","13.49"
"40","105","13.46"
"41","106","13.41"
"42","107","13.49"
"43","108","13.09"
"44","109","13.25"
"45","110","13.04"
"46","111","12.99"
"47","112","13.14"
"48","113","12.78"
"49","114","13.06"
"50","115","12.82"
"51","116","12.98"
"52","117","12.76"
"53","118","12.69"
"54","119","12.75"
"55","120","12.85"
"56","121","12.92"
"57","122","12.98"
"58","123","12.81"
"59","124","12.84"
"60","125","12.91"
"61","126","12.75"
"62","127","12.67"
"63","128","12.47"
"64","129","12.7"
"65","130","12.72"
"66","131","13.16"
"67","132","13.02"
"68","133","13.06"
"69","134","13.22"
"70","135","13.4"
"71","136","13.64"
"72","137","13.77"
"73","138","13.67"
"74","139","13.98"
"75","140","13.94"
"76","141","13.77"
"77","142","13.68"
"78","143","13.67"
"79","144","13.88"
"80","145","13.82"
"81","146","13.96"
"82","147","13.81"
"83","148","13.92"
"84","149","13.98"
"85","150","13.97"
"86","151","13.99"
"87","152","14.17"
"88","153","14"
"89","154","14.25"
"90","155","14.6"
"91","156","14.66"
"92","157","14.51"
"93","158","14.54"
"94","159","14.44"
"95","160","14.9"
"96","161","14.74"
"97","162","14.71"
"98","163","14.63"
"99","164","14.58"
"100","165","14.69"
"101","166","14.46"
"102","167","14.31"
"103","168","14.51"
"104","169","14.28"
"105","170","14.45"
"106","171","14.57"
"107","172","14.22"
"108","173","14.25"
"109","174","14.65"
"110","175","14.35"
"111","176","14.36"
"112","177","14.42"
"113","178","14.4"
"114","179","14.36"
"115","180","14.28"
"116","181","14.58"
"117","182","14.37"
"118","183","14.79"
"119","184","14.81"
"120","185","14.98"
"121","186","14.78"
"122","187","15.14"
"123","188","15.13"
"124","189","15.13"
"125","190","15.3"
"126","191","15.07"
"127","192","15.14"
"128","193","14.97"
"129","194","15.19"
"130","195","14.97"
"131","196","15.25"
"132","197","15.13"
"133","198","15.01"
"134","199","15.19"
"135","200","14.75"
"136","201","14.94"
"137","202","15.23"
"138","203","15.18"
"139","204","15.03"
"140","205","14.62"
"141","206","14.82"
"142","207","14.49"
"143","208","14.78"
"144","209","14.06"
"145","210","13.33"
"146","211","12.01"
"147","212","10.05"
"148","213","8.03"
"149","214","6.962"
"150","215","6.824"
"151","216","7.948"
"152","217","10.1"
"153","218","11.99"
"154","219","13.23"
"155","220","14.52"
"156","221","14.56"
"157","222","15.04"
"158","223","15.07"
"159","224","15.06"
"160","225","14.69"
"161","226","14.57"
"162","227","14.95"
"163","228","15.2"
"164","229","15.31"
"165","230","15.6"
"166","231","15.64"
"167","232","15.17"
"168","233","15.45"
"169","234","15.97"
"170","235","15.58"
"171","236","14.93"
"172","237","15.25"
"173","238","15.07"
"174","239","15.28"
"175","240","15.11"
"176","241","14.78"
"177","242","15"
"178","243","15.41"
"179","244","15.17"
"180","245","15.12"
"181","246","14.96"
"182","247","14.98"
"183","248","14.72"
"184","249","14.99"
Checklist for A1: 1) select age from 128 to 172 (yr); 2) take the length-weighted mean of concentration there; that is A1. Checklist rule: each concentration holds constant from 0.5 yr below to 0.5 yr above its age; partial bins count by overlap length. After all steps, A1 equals 14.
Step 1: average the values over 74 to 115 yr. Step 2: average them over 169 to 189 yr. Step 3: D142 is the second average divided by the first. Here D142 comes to 1.12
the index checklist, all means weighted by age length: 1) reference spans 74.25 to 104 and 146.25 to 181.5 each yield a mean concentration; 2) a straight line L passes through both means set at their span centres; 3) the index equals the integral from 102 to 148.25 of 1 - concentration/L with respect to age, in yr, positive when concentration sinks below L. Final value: 1.3 yr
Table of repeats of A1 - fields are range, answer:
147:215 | 14.2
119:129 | 12.8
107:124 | 12.9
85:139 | 13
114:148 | 13.2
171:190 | 14.6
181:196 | 15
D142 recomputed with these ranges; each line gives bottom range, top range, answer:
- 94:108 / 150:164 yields 1.08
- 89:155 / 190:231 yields 1.04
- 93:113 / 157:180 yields 1.09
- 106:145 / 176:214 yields 1.09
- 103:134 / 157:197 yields 1.13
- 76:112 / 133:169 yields 1.09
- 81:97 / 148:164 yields 1.13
